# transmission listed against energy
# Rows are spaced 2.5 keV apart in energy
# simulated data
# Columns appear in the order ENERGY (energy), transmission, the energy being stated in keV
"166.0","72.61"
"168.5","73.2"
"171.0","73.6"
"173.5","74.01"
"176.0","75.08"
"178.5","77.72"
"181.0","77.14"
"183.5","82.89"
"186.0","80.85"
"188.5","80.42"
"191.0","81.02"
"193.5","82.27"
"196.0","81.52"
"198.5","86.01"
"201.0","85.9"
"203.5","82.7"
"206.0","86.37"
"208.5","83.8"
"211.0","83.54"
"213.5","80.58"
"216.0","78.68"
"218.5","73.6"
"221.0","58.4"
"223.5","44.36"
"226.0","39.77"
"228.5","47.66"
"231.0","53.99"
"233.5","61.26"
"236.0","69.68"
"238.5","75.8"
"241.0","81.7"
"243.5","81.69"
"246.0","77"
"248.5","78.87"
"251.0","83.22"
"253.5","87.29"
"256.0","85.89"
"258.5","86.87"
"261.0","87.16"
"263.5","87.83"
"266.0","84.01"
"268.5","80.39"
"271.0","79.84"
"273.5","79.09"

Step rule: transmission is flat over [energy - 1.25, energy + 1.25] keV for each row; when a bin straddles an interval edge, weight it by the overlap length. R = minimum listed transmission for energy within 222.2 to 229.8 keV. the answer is 39.77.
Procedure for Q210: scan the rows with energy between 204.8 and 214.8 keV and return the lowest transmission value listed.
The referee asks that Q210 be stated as 80.58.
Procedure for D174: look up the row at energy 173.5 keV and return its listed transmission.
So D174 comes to 74.01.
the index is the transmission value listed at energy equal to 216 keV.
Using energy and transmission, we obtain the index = 78.68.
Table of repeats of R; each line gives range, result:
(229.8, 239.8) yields 53.99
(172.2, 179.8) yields 74.01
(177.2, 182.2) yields 77.14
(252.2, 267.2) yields 84.01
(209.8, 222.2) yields 58.4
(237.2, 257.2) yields 75.8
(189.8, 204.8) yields 81.02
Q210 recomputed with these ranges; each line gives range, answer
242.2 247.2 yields 77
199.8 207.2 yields 82.7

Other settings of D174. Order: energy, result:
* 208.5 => 83.8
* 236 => 69.68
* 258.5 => 86.87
